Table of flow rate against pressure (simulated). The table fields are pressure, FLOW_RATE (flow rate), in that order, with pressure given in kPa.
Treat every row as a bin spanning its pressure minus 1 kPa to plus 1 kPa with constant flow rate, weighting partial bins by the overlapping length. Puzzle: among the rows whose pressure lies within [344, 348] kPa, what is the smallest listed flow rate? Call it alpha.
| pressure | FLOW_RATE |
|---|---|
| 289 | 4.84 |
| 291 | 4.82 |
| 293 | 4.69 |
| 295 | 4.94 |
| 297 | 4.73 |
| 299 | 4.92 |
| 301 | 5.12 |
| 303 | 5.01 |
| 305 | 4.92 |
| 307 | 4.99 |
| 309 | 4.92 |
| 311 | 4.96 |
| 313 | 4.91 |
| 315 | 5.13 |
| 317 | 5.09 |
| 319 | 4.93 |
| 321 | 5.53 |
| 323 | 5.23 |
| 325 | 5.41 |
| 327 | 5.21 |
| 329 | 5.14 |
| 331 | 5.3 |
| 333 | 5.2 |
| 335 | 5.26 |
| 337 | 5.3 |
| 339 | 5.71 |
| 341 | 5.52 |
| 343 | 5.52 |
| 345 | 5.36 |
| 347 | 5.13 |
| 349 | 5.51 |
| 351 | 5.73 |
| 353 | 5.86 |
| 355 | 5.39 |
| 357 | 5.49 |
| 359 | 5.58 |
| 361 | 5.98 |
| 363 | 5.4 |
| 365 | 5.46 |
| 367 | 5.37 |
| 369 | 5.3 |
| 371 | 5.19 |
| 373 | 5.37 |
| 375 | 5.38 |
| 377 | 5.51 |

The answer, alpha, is 5.13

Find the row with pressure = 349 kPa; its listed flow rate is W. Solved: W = 5.51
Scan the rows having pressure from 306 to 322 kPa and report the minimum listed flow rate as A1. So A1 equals 4.91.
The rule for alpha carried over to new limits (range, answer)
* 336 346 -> 5.3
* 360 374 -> 5.19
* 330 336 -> 5.2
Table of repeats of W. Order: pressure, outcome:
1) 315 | 5.13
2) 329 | 5.14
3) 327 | 5.21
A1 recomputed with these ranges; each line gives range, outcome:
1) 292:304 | 4.69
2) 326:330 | 5.14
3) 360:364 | 5.4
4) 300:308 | 4.92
